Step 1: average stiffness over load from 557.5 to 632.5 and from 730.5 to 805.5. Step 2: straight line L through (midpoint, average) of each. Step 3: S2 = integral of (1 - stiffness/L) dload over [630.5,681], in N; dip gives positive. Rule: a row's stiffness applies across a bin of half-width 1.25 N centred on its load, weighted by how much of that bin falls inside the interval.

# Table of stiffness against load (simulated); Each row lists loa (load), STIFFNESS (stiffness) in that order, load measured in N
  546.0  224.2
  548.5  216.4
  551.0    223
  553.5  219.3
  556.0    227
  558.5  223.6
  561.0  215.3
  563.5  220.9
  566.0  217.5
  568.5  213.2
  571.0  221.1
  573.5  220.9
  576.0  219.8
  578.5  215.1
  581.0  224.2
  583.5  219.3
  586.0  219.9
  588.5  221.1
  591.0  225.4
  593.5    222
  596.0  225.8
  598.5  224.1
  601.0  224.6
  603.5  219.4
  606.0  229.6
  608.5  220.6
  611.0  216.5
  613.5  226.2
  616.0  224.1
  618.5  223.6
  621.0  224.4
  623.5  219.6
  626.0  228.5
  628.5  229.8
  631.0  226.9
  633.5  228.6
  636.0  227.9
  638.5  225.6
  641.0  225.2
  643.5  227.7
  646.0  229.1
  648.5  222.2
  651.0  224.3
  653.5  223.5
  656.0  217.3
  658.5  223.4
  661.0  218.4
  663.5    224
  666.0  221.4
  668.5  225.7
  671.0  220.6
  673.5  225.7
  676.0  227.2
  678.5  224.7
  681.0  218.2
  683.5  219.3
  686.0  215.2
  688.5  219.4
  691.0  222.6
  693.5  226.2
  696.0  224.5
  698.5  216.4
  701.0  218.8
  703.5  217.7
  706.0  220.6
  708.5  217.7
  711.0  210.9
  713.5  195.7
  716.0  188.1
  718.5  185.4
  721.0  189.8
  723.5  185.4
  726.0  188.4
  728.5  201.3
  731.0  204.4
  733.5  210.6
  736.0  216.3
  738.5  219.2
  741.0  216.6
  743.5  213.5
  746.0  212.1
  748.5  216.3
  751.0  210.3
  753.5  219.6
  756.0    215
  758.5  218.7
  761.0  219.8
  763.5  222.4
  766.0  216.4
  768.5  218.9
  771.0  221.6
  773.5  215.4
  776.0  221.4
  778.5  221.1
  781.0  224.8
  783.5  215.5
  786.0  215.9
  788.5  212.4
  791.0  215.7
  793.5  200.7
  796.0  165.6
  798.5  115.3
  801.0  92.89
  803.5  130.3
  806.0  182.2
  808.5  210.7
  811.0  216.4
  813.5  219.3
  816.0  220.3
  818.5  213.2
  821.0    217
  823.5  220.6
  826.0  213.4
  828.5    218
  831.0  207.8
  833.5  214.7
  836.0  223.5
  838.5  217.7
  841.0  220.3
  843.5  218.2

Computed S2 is -2.0 N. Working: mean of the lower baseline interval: 222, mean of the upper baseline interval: 204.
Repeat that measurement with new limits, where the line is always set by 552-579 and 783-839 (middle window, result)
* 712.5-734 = 1.23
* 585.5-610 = -0.74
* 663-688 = -1.46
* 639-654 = -0.92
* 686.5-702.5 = -0.99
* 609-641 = -1.61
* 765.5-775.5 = -0.85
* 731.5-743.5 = -0.62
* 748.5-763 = -1.02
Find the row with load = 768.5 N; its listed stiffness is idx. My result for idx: 218.9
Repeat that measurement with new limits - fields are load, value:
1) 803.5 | 130.3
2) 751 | 210.3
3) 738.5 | 219.2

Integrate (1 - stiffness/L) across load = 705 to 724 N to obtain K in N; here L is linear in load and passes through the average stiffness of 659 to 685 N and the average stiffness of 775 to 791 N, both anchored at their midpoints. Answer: 1.8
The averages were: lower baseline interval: 222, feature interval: 199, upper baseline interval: 218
